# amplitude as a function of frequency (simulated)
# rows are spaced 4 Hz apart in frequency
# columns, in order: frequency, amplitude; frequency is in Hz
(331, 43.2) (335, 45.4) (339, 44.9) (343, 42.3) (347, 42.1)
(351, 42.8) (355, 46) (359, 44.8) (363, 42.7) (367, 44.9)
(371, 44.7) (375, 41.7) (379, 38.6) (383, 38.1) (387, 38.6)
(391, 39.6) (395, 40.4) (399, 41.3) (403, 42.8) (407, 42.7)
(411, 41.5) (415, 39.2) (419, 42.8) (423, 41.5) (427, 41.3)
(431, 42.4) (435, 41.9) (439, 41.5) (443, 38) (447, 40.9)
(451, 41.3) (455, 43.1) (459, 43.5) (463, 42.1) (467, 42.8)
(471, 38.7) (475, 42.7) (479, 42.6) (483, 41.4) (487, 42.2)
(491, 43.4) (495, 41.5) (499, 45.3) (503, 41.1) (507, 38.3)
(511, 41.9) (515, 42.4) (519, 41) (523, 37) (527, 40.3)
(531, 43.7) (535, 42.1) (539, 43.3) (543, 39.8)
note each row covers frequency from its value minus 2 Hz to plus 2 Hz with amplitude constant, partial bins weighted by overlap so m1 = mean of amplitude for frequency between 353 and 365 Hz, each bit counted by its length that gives 44.5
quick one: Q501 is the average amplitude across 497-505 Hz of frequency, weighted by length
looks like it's 43.2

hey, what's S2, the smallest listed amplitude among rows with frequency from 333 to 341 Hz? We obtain 44.9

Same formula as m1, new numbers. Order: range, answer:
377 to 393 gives 38.7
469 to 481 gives 41.3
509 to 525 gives 40.6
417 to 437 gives 42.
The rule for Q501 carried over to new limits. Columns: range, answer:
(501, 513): 40.4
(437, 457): 41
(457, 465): 42.8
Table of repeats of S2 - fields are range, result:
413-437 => 39.2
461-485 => 38.7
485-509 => 38.3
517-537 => 37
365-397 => 38.1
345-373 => 42.1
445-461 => 40.9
